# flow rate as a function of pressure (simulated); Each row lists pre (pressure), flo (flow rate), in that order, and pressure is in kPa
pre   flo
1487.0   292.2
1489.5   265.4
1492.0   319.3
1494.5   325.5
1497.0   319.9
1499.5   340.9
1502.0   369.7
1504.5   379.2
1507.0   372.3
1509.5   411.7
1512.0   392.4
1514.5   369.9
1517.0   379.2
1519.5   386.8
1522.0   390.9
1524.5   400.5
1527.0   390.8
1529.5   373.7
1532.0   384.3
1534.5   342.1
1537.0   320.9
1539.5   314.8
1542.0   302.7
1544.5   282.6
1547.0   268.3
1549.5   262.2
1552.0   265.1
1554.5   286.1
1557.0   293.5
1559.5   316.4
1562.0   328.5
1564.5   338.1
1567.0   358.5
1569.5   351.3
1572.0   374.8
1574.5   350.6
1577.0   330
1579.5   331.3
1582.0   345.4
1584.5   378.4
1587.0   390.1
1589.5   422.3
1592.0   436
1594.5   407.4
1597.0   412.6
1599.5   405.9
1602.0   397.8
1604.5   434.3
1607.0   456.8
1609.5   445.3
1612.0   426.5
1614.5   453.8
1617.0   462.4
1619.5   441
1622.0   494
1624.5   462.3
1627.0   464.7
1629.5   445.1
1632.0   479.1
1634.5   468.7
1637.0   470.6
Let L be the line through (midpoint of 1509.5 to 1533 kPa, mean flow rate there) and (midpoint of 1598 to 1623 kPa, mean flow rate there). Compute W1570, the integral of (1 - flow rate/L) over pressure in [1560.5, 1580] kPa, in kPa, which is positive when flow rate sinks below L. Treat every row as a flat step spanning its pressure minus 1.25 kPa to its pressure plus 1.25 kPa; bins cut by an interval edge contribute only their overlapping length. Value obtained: 3.3 kPa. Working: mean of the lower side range 387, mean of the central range 346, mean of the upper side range 441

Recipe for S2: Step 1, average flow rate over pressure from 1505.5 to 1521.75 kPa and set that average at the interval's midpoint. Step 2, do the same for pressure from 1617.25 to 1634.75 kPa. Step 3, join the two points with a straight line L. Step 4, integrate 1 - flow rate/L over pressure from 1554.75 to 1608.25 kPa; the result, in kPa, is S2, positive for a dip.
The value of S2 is 7.6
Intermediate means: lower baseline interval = 386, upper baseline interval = 465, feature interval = 373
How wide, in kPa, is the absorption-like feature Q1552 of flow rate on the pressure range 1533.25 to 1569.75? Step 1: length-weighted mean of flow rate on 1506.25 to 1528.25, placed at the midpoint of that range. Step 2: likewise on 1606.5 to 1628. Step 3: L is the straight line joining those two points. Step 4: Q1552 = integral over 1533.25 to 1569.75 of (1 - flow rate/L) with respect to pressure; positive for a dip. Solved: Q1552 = 9.2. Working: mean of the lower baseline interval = 389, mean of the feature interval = 308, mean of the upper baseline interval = 456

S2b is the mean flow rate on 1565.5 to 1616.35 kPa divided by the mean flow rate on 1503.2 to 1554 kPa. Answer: 1.14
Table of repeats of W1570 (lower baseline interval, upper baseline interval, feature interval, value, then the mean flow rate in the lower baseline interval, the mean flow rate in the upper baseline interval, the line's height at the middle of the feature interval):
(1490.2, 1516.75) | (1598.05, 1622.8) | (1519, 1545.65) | 1.9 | 359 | 441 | 381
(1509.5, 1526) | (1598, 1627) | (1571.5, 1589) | 2.7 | 389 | 444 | 425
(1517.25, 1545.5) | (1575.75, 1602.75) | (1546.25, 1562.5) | 3.6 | 355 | 387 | 368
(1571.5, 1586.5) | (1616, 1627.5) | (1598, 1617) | -0.3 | 353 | 465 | 427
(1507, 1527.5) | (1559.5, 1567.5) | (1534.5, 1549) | 2.5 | 389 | 336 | 361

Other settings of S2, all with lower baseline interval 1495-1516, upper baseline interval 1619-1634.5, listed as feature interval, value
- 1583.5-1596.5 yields 0.85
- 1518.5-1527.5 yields -0.24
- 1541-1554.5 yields 4.21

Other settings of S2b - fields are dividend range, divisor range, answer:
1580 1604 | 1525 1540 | 1.11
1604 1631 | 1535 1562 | 1.54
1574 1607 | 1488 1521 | 1.10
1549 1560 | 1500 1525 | 0.74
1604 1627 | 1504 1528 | 1.17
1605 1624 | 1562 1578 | 1.30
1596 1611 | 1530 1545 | 1.29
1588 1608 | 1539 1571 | 1.38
